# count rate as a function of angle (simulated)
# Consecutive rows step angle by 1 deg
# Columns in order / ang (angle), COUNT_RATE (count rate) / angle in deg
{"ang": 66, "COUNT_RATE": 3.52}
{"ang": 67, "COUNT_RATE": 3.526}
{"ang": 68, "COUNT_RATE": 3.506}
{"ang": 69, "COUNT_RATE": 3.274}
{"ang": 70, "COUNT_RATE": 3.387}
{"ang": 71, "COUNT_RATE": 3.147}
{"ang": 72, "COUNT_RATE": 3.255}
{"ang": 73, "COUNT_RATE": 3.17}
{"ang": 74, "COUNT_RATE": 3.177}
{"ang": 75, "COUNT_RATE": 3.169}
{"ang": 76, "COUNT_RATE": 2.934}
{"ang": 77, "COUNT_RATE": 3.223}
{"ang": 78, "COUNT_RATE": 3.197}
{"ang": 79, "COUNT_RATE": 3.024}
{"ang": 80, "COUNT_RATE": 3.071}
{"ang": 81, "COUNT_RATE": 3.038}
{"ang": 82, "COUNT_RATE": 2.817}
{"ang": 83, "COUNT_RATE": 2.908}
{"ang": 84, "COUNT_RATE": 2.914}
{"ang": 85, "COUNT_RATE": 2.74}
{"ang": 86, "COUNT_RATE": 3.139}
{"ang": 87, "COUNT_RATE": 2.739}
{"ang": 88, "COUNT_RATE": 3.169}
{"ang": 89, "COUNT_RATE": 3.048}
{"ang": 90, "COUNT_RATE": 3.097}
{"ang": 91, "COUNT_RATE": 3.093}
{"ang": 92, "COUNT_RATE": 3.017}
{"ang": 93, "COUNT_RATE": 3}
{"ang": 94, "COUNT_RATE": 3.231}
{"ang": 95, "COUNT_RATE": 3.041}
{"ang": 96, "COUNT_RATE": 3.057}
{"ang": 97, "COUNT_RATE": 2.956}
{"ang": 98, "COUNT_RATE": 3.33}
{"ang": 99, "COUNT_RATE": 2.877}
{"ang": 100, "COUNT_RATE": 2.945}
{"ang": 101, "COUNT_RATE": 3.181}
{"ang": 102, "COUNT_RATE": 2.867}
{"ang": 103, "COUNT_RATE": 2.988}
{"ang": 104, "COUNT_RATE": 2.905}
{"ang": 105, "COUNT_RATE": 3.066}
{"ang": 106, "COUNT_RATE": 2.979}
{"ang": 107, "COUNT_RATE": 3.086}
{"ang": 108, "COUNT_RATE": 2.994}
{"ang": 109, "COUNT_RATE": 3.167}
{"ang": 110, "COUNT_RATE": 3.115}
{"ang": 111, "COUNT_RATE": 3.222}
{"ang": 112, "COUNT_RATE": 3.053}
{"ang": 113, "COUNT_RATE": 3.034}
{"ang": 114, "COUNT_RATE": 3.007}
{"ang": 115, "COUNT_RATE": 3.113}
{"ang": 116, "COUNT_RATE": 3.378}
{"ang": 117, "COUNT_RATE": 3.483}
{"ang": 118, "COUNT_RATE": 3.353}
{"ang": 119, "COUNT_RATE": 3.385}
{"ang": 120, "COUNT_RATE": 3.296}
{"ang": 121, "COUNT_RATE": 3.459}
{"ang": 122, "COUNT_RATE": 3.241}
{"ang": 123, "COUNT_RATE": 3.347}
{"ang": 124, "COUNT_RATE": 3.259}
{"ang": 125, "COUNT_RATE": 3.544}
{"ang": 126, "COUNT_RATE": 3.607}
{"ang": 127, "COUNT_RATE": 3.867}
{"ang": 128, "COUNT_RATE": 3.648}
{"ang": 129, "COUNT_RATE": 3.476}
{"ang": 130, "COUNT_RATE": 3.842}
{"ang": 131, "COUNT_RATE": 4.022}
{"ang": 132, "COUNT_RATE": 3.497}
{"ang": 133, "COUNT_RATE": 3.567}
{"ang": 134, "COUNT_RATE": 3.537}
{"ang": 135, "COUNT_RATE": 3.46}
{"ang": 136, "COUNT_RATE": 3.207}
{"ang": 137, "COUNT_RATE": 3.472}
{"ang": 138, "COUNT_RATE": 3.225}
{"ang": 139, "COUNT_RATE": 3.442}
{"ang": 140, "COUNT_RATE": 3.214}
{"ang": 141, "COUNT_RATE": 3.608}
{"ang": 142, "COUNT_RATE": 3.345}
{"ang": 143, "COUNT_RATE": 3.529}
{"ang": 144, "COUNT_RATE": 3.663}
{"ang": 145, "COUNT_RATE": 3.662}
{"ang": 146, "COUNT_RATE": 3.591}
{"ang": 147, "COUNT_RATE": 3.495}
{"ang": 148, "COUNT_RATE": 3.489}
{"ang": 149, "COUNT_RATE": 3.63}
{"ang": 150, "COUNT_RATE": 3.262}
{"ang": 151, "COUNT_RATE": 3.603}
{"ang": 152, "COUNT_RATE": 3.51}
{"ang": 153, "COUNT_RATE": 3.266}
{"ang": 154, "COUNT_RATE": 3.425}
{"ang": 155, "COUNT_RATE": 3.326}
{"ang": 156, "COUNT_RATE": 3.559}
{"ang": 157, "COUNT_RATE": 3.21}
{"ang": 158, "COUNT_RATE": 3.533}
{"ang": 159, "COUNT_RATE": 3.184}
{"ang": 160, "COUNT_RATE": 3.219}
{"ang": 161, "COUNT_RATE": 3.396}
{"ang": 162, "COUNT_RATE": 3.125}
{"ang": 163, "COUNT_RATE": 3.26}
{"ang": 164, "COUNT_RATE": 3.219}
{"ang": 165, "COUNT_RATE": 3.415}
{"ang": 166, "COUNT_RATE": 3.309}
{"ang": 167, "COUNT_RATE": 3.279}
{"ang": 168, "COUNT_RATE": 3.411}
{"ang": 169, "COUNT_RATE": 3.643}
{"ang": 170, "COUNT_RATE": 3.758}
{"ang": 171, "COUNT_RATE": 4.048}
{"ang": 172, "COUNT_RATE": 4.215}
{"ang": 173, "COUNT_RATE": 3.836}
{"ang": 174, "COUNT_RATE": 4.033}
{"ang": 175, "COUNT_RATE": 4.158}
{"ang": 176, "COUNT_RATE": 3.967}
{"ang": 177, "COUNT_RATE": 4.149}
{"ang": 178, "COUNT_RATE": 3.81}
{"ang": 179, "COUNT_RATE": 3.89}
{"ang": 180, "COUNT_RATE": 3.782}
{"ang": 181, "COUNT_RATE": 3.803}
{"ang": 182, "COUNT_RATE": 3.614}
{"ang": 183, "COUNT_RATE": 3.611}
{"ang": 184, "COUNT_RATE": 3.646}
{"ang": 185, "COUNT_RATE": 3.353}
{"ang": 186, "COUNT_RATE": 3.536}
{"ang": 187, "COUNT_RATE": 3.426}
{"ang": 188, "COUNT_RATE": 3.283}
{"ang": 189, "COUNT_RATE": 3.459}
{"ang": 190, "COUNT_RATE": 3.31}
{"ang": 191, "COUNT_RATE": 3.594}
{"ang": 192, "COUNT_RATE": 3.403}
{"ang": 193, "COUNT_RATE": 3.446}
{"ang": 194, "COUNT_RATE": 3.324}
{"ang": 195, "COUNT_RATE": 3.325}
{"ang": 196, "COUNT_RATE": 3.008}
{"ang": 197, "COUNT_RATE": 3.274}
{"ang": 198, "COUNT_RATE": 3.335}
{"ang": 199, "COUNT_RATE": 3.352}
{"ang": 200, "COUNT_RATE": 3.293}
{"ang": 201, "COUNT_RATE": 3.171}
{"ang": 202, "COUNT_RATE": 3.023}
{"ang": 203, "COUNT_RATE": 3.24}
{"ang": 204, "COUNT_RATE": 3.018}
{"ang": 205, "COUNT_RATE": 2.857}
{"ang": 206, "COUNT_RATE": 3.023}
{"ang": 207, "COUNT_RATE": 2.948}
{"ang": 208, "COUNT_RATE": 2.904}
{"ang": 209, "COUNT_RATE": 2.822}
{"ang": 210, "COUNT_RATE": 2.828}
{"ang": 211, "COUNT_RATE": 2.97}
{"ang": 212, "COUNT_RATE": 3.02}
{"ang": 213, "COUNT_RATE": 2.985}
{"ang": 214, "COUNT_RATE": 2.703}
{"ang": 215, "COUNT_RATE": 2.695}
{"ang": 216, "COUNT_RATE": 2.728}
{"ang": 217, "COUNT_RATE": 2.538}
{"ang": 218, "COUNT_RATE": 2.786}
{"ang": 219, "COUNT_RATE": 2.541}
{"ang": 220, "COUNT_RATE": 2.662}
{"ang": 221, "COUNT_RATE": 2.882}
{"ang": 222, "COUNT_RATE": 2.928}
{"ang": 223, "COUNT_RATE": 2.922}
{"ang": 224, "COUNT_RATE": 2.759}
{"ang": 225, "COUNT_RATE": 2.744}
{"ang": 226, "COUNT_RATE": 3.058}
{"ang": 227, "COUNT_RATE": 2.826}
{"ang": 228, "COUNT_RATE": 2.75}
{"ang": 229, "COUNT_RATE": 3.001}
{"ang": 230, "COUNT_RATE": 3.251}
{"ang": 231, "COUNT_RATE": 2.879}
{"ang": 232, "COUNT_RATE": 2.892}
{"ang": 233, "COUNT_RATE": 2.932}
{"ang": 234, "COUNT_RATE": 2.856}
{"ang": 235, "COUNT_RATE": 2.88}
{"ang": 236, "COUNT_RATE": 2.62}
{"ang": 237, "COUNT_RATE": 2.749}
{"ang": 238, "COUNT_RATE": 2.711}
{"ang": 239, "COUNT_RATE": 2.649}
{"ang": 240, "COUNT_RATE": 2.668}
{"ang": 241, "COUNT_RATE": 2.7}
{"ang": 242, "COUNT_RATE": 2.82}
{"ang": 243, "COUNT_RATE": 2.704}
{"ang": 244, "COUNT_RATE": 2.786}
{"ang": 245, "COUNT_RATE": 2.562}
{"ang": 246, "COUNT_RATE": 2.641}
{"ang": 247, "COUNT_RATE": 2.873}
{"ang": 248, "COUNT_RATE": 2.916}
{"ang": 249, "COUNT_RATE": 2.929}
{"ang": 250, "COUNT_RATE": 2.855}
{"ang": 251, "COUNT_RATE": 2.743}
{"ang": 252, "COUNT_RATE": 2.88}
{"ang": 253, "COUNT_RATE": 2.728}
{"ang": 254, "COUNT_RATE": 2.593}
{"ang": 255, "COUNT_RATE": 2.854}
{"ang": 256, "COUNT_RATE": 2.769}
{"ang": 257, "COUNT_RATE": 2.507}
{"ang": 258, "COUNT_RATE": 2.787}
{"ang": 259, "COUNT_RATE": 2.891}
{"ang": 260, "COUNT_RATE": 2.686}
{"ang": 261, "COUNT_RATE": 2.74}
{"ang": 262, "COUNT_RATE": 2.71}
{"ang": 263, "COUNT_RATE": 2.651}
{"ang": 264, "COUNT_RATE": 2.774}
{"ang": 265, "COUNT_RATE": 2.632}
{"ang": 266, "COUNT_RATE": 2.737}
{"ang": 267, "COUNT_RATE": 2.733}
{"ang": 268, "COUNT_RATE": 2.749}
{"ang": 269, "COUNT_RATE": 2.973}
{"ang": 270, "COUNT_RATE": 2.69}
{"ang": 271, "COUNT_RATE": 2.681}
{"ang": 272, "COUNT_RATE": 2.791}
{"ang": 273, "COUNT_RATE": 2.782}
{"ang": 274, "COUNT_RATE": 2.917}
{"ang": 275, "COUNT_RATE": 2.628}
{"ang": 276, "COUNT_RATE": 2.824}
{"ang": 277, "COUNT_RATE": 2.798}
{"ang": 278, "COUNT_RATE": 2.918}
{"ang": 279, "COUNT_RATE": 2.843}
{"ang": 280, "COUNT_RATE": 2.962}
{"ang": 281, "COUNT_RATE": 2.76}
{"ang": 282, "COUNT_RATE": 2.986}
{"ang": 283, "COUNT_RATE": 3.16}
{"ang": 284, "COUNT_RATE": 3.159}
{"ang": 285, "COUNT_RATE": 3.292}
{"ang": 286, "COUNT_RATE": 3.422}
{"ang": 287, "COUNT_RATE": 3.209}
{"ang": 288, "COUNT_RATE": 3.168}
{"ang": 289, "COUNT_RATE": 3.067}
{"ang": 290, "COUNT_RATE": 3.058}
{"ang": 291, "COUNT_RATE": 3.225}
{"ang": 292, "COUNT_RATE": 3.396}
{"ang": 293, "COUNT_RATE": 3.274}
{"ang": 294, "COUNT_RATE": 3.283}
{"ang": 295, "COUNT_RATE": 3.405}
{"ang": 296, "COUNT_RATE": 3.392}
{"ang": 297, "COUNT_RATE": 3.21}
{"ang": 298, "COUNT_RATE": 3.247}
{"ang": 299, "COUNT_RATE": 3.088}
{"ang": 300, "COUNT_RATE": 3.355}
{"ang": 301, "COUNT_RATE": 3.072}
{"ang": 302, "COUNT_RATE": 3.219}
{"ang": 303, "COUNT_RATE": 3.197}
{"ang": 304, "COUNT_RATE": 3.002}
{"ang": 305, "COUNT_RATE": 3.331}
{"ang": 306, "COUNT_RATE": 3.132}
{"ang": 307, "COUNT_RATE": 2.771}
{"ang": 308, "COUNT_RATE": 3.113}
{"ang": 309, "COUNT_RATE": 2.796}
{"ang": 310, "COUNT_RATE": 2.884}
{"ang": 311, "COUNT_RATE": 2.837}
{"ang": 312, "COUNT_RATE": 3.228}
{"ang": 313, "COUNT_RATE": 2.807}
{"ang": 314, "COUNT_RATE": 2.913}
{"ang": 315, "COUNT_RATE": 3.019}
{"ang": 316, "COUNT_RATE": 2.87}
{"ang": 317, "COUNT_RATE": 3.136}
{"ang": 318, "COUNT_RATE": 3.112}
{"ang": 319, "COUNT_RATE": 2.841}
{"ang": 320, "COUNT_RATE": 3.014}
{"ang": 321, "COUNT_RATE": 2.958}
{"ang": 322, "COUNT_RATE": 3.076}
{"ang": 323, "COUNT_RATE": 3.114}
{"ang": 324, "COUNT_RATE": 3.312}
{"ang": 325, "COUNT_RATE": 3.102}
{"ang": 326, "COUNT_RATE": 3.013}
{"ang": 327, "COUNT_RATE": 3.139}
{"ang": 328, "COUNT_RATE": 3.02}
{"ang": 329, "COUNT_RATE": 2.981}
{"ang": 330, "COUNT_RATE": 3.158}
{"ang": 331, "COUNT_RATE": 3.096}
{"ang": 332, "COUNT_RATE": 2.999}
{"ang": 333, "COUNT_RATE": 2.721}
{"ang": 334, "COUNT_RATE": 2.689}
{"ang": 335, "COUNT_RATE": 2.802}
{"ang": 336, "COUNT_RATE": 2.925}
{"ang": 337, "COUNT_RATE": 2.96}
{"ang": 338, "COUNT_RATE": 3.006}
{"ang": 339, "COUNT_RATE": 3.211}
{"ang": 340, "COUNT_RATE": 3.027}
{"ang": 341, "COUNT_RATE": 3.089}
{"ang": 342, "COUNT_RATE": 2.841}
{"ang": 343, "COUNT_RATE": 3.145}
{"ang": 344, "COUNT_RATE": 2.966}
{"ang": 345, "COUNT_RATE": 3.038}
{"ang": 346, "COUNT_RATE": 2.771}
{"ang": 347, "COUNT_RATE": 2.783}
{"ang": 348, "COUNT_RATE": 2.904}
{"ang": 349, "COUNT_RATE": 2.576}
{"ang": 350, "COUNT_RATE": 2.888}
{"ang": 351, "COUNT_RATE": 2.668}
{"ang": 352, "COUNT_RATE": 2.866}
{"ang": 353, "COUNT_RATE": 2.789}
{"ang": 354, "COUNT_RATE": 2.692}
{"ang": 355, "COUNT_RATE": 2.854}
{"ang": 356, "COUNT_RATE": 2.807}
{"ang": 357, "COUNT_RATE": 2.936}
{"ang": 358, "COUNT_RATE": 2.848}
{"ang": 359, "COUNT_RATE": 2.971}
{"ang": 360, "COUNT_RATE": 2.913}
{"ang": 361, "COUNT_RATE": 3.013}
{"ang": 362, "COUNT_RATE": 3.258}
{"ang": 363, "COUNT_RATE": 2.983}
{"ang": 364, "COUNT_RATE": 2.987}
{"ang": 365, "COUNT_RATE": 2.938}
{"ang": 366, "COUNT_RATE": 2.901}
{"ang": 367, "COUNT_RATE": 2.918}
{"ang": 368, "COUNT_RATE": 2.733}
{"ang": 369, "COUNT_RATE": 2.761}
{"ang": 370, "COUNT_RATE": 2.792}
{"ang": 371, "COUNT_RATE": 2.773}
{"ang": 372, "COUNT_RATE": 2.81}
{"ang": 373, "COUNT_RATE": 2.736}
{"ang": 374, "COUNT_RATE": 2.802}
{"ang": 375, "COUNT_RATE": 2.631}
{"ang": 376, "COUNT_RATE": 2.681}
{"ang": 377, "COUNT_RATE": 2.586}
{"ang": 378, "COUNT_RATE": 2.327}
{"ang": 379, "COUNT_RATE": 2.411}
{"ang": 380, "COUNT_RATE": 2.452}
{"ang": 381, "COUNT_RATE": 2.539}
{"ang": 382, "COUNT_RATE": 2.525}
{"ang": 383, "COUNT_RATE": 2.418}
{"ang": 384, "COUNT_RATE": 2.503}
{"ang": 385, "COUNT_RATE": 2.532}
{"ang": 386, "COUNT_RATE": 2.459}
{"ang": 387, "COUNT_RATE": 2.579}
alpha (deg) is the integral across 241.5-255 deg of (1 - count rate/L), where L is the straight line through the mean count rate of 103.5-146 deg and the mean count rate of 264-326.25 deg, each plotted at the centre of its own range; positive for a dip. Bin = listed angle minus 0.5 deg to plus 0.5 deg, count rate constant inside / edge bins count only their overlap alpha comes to 1.49 deg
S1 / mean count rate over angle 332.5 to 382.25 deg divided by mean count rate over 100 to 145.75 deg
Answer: 0.85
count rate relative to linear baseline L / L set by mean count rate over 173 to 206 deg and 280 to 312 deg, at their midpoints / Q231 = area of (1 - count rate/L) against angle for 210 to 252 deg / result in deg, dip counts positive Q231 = 6.8 deg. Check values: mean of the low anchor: 3.48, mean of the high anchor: 3.14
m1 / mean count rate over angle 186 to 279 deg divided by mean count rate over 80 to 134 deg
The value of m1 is 0.91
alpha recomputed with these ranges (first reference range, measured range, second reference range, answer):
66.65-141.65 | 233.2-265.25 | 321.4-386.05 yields 2.7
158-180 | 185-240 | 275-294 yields 6.8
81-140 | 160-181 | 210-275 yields -4.6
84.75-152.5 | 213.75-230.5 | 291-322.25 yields 2.0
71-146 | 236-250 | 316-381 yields 1.4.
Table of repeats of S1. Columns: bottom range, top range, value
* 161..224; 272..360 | 0.91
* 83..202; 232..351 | 0.87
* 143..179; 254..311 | 0.83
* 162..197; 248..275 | 0.77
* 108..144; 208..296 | 0.84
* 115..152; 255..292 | 0.83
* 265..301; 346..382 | 0.92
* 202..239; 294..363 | 1.05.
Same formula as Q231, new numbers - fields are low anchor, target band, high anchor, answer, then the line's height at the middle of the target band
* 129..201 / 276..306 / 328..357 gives -0.7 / 3.08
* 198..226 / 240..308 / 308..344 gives 0.6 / 2.96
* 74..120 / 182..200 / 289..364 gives -2.0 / 3.05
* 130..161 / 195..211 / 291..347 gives 1.2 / 3.33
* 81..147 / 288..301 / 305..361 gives -1.0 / 3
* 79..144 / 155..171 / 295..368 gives -1.1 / 3.17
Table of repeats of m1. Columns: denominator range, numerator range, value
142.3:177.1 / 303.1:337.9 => 0.85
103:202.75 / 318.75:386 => 0.83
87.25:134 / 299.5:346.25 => 0.93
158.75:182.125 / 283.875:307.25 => 0.88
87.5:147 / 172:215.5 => 1.02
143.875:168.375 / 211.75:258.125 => 0.82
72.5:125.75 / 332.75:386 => 0.90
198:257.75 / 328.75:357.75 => 1.02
